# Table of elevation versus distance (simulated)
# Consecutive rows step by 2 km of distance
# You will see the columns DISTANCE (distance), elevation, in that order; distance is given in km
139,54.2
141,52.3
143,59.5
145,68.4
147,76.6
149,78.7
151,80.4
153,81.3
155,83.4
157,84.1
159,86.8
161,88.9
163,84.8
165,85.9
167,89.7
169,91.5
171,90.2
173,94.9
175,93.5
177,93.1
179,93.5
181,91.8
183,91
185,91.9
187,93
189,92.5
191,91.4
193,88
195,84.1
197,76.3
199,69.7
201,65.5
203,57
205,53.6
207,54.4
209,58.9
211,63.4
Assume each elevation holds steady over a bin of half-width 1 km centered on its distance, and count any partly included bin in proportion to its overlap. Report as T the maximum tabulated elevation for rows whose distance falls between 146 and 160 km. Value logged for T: 86.8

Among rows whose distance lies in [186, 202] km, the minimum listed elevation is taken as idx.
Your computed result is 65.5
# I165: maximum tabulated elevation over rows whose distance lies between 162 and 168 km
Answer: 89.7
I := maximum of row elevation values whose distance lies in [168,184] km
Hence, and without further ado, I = 94.9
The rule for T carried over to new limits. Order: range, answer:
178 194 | 93.5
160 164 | 88.9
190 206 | 91.4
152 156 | 83.4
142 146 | 68.4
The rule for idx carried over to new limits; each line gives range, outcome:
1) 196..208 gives 53.6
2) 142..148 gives 59.5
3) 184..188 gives 91.9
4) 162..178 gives 84.8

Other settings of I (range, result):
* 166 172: 91.5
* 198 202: 69.7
